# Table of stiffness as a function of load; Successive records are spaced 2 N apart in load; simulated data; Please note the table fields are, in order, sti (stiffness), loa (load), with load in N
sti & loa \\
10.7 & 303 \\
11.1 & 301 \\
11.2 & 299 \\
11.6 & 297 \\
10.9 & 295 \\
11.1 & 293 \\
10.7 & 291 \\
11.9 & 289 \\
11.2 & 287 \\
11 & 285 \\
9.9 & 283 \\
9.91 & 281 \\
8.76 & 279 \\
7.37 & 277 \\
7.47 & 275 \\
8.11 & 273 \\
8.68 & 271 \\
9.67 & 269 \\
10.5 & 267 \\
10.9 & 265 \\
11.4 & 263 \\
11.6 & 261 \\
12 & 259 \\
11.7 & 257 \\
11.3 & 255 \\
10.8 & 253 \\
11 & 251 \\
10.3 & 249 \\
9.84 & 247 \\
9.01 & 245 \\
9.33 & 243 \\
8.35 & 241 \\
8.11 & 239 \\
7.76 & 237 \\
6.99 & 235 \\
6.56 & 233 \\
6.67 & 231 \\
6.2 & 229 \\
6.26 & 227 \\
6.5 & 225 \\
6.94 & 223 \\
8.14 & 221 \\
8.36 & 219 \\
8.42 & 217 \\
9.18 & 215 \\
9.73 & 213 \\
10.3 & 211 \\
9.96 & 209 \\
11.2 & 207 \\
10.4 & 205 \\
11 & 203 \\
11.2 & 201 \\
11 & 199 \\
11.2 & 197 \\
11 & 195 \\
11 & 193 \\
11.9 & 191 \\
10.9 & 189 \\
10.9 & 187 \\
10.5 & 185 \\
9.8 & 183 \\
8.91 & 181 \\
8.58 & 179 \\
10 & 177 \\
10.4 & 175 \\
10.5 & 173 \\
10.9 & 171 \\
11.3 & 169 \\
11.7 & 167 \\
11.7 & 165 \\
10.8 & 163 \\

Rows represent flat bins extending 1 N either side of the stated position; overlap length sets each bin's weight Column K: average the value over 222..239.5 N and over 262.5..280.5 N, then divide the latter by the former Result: 1.3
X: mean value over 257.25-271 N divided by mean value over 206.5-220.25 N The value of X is 1.14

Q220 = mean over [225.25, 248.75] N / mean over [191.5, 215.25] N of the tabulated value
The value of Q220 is 0.7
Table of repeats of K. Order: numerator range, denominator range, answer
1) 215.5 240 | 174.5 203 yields 0.69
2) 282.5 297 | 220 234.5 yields 1.63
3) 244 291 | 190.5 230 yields 1.08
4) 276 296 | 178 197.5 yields 0.98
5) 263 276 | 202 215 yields 0.91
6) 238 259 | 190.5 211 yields 0.92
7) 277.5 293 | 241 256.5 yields 1.03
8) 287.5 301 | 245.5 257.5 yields 1.05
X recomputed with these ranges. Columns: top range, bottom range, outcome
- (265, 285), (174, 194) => 0.89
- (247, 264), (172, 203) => 1.06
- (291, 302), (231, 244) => 1.44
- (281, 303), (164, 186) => 1.06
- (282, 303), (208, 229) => 1.33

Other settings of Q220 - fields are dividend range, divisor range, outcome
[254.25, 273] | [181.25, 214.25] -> 1.00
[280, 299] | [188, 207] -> 0.99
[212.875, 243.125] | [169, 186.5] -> 0.76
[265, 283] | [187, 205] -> 0.81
